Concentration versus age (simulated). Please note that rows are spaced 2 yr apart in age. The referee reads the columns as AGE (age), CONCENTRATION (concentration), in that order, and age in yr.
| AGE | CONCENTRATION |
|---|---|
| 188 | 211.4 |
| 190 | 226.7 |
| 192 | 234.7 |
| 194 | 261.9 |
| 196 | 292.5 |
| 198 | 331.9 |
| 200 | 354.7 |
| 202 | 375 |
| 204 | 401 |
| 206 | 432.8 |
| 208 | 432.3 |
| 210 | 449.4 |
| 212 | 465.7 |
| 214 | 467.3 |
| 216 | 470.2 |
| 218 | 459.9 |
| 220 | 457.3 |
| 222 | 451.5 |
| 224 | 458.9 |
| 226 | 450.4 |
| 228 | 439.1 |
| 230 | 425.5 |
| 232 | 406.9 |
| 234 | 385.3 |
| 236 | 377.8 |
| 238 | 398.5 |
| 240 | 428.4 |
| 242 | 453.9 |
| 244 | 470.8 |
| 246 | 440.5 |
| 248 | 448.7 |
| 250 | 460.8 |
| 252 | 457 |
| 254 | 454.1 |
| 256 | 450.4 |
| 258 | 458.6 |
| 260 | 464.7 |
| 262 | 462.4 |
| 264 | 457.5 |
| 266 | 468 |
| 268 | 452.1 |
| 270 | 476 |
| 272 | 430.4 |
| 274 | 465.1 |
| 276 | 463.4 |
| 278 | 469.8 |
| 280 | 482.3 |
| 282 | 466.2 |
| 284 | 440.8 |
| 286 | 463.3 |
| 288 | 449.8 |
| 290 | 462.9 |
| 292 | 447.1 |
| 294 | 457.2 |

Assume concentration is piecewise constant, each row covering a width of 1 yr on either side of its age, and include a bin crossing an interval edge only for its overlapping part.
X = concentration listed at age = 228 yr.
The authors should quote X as 439.1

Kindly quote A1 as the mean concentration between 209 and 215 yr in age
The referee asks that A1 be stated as 461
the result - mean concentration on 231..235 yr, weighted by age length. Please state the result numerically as 396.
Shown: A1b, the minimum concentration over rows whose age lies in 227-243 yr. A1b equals 377.8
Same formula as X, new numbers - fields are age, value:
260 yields 464.7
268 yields 452.1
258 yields 458.6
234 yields 385.3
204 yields 401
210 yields 449.4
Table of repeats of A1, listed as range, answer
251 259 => 455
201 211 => 418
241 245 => 462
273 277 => 464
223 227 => 455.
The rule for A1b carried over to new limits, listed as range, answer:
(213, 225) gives 451.5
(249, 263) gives 450.4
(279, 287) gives 440.8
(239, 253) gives 428.4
